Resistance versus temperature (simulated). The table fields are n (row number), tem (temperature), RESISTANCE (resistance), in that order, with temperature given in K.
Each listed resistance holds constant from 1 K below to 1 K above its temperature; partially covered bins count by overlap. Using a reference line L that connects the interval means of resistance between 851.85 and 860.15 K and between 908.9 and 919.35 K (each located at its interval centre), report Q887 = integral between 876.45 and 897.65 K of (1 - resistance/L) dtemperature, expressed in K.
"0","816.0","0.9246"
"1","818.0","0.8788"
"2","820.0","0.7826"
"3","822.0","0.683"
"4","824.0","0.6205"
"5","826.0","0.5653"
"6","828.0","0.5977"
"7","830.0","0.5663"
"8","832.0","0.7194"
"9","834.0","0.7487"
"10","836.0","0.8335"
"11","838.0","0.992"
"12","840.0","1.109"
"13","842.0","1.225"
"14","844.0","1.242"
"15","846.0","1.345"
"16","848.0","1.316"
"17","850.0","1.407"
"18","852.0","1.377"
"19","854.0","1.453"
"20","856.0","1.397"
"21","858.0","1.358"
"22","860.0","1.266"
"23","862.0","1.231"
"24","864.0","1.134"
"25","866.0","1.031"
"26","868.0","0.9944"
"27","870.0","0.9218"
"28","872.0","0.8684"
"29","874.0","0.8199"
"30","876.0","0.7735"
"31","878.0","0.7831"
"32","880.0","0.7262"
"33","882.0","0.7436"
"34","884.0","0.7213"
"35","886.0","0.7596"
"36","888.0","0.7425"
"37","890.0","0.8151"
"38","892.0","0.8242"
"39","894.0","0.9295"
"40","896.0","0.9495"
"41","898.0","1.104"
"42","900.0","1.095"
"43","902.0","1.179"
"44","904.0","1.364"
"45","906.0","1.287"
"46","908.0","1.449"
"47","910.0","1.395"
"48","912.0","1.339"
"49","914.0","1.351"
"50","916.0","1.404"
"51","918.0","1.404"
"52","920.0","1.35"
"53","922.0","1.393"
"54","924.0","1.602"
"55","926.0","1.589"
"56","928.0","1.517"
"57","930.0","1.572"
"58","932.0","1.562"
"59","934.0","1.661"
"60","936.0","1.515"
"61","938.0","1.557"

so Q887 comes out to 8.8 K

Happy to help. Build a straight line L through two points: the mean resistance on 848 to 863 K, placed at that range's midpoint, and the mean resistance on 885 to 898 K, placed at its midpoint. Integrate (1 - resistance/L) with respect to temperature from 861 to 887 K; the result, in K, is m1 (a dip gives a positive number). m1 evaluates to 5.2 K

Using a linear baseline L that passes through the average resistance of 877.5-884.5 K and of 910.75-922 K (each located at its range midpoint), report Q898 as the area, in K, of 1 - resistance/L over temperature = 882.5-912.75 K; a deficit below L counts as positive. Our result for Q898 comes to -0.1 K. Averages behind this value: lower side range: 0.742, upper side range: 1.37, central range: 1.06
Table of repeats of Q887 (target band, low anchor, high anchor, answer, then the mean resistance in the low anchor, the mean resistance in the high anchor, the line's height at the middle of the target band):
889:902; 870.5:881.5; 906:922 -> 1.54 K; 0.798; 1.38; 1.1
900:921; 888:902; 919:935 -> -1.92 K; 0.954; 1.53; 1.23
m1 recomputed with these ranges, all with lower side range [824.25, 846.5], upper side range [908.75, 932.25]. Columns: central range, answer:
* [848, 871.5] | -4.30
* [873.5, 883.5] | 3.48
